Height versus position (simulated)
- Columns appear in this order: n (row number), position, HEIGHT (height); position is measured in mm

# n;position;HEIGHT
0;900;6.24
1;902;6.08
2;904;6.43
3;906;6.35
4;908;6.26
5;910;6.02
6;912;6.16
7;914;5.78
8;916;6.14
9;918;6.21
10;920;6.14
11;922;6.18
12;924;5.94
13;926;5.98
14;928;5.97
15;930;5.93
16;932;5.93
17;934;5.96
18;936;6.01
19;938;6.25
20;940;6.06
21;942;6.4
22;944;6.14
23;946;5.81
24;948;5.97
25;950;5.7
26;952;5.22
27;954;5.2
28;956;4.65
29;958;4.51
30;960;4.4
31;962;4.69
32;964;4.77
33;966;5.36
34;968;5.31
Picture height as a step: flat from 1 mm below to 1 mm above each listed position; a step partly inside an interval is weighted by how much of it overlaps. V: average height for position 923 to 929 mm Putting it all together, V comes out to 5.96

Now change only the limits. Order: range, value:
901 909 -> 6.28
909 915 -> 5.99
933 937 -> 5.98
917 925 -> 6.12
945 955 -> 5.58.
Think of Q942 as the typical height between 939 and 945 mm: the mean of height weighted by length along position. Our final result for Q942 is 6.2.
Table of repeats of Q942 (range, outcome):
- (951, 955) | 5.21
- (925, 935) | 5.95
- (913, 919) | 6.04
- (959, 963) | 4.54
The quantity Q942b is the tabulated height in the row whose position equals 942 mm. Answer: 6.4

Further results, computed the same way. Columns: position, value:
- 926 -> 5.98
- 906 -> 6.35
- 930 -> 5.93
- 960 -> 4.4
